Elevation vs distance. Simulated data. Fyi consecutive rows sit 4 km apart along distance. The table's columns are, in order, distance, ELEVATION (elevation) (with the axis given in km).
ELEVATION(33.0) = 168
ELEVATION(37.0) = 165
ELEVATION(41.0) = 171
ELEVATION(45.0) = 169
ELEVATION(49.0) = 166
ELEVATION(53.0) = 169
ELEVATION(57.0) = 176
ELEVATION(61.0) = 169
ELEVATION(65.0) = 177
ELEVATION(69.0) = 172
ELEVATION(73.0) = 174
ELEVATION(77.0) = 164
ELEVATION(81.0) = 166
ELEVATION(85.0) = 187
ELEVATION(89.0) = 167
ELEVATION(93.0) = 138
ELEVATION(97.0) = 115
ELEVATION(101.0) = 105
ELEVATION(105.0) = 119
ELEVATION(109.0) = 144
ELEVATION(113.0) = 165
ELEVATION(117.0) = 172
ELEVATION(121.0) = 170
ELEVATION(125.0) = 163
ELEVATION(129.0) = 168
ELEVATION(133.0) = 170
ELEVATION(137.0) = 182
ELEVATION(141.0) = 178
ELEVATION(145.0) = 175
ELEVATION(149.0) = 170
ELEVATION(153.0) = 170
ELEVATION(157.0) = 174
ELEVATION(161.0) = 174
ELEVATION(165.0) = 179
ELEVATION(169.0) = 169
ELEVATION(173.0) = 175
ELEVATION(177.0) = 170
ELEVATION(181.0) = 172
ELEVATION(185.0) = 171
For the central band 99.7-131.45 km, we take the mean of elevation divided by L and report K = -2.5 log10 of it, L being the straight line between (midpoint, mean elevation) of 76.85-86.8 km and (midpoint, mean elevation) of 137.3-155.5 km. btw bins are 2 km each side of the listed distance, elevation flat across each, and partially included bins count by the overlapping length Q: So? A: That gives 0.15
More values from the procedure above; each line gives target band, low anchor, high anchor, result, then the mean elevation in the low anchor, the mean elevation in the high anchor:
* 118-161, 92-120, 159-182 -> -0.11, 138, 173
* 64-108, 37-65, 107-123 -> 0.10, 170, 163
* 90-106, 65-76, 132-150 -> 0.38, 173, 176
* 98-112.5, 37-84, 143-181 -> 0.33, 170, 173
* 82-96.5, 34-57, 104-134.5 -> 0.03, 169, 160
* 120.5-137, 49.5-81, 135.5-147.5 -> 0.05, 171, 178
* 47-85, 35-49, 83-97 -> -0.06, 168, 157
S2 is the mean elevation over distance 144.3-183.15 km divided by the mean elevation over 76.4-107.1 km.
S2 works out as 1.20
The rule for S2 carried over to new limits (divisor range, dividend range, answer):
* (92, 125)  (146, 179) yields 1.21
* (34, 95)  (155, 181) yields 1.03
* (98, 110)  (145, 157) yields 1.43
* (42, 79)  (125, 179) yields 1.01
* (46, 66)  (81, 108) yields 0.82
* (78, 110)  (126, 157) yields 1.21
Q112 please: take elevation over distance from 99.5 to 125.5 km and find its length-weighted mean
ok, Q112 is 148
